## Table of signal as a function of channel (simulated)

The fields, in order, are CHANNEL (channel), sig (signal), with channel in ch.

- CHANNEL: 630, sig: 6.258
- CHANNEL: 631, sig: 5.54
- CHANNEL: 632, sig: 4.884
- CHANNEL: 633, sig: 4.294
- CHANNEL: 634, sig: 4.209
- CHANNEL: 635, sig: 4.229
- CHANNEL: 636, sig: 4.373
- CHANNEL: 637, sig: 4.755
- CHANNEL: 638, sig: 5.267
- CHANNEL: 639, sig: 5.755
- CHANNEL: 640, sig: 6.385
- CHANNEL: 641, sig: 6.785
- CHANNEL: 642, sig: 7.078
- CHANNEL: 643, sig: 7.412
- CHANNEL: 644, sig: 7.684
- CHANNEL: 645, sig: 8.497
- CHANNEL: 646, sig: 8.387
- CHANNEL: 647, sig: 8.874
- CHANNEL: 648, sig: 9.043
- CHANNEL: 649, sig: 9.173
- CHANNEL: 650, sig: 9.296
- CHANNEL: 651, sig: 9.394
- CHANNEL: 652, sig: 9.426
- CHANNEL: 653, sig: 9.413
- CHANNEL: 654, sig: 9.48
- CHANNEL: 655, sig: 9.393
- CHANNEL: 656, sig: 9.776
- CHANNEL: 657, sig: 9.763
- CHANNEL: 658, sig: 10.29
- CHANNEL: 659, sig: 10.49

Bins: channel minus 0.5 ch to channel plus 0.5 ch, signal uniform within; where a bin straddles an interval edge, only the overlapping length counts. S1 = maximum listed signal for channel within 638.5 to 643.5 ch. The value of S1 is 7.412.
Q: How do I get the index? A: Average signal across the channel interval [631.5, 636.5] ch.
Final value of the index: 4.4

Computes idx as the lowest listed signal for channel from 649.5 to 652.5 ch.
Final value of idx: 9.296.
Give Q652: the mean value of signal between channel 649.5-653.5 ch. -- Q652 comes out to 9.38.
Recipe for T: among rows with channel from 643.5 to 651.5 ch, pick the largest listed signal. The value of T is 9.394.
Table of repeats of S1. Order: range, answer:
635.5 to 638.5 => 5.267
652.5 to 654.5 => 9.48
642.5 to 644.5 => 7.684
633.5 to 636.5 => 4.373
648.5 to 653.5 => 9.426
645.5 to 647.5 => 8.874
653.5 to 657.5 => 9.776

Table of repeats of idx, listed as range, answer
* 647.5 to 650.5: 9.043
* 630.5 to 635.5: 4.209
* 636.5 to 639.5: 4.755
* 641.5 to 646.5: 7.078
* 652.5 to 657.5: 9.393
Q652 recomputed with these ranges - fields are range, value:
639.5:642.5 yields 6.75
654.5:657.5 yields 9.64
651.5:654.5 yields 9.44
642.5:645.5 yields 7.86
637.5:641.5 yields 6.05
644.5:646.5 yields 8.44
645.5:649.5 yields 8.87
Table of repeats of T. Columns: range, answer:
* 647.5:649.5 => 9.173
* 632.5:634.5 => 4.294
